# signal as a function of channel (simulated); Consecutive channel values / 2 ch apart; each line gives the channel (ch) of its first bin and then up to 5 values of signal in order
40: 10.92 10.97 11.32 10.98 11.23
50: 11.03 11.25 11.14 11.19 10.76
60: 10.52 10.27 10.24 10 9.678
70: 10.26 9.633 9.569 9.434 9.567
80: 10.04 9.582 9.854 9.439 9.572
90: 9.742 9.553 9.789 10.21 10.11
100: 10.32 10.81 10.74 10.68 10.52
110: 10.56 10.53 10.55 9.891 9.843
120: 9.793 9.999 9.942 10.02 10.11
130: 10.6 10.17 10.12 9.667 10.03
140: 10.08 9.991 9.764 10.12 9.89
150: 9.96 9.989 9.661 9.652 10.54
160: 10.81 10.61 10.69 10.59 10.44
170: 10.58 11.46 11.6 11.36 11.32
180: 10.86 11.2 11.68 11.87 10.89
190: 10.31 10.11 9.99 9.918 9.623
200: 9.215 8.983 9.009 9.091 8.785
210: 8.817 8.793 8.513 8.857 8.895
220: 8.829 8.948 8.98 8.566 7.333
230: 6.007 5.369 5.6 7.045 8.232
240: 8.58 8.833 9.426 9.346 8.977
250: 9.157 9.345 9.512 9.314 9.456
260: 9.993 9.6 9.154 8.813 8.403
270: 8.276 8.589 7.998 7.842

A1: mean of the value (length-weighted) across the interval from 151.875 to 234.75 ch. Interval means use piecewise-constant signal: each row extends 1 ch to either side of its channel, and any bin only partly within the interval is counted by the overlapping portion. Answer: 9.64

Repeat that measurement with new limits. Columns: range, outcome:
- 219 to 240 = 7.54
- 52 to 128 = 10.1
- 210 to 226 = 8.81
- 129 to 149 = 10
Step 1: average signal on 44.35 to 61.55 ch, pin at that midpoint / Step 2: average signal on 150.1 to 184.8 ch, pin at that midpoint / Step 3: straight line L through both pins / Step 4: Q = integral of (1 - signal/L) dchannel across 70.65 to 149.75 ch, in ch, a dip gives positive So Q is 6.2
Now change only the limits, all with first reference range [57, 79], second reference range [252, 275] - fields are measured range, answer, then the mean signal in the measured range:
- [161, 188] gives -4.6 ch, 11.1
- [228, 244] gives 3.3 ch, 7.26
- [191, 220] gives 0.4 ch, 9.17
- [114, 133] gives -0.7 ch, 10.1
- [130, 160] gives -1.3 ch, 10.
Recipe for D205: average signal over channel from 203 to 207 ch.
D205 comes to 9.05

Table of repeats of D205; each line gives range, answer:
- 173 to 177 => 11.5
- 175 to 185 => 11.3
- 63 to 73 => 9.96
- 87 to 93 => 9.62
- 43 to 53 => 11.2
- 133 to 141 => 9.97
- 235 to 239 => 7.64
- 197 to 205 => 9.21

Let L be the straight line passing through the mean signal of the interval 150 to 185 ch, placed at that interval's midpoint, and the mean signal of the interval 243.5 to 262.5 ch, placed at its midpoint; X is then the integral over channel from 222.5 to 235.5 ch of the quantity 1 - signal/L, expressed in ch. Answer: 3.6 ch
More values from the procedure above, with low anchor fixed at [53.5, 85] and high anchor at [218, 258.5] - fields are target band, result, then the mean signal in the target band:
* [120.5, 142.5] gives -1.4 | 10.1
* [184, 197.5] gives -2.6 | 10.6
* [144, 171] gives -3.2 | 10.3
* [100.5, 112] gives -1.1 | 10.6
